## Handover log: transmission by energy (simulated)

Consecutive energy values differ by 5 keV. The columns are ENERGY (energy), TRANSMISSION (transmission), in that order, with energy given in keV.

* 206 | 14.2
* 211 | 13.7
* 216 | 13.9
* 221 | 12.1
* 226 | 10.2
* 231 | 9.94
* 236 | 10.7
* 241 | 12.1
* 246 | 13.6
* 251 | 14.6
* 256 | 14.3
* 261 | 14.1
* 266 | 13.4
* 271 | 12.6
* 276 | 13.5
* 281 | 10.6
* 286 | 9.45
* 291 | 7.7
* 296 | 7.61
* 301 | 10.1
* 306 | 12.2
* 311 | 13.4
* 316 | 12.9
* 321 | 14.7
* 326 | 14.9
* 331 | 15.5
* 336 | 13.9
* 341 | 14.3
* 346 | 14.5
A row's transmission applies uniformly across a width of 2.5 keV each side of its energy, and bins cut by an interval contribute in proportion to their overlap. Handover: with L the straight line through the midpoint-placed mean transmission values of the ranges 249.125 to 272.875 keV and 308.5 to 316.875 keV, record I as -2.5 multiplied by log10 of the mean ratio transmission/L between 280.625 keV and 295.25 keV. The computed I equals 0.457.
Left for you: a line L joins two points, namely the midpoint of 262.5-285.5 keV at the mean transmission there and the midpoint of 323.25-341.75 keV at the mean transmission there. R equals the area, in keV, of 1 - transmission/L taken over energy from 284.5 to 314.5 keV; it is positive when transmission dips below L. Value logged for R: 7.2 keV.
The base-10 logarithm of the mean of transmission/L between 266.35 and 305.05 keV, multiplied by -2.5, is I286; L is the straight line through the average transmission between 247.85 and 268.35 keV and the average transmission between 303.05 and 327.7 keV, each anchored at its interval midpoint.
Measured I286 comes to 0.30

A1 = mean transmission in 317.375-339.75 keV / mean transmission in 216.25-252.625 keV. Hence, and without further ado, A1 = 1.2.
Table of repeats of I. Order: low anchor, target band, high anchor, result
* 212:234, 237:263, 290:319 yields -0.19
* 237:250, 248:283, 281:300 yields -0.22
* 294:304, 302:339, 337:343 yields -0.18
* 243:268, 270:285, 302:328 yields 0.16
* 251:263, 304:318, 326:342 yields 0.13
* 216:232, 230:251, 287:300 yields -0.15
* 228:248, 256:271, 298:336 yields -0.13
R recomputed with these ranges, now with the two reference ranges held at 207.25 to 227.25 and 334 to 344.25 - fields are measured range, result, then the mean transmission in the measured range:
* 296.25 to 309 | 2.9 keV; 10.6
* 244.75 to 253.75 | -0.7 keV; 14.2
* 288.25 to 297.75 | 4.1 keV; 7.71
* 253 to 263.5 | -0.8 keV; 14.2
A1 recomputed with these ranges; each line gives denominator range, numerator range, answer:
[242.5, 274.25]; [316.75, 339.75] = 1.06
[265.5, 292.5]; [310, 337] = 1.28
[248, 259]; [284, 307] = 0.64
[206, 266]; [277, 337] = 0.93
